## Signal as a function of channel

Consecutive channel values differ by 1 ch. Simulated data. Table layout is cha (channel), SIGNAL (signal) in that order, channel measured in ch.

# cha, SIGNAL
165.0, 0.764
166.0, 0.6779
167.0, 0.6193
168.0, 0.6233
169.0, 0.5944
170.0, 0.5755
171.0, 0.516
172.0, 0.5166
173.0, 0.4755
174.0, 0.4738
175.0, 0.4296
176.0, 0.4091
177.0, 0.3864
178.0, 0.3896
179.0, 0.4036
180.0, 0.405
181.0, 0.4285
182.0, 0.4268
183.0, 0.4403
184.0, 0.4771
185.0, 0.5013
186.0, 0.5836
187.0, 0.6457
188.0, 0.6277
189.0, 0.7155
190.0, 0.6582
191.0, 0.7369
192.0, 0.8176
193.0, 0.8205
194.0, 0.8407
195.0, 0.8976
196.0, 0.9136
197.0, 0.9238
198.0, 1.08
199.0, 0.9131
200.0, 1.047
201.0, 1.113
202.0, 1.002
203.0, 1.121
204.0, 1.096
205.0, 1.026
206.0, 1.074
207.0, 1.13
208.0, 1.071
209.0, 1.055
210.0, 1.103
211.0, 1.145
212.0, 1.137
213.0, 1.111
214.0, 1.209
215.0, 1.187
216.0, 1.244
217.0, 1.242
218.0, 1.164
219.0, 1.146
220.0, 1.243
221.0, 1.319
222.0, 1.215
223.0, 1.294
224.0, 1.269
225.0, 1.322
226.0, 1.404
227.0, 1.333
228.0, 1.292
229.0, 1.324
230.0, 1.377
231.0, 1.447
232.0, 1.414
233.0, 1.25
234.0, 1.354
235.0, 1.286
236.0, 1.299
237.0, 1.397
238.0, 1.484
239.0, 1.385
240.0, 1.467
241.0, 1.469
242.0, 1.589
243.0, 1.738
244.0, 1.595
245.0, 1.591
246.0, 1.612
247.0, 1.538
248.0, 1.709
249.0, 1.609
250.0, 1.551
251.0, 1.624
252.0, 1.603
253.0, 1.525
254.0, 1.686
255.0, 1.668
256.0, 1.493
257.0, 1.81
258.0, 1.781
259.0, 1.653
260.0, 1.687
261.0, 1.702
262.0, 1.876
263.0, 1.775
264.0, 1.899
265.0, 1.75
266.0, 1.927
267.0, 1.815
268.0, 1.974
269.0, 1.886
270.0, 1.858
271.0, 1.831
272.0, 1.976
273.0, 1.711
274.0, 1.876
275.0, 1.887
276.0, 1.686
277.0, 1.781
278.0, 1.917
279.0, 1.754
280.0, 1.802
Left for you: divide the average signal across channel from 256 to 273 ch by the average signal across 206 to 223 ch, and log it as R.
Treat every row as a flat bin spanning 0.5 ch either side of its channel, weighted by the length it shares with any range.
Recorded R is 1.55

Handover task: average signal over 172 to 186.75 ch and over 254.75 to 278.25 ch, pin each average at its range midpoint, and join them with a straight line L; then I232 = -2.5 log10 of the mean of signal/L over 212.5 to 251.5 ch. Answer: -0.10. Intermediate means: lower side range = 0.451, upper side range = 1.8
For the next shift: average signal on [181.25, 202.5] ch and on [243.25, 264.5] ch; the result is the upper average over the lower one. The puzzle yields 2.17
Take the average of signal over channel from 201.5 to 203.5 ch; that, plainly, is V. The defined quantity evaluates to 1.06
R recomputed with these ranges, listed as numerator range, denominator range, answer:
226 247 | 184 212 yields 1.58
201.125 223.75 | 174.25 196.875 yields 1.94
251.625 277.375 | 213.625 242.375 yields 1.34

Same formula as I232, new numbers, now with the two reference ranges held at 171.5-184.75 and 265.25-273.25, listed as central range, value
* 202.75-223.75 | -0.18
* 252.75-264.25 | -0.01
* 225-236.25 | -0.07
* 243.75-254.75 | -0.03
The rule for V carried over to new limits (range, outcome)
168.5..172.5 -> 0.551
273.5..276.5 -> 1.82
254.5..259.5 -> 1.68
